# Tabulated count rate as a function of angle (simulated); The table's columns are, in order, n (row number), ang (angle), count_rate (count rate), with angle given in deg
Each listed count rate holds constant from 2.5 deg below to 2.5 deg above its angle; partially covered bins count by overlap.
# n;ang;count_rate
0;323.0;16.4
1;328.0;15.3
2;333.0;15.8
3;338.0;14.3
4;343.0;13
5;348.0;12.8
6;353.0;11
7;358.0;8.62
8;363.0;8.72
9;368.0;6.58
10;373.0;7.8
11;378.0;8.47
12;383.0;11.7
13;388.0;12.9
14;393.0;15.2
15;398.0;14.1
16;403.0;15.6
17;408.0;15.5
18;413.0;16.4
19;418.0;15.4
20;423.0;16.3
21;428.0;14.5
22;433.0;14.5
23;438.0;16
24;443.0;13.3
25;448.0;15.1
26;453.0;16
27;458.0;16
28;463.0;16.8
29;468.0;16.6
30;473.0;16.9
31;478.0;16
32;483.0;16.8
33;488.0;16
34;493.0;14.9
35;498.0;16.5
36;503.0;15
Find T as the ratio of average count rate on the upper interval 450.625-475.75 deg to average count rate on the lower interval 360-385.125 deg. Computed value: 1.9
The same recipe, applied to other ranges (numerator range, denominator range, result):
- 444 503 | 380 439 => 1.09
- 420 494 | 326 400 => 1.34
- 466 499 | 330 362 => 1.30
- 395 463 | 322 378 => 1.33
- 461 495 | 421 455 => 1.08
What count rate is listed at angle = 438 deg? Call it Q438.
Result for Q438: 16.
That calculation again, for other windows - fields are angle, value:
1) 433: 14.5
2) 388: 12.9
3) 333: 15.8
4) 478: 16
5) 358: 8.62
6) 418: 15.4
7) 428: 14.5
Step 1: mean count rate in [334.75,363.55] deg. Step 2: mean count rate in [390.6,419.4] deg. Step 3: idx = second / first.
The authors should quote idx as 1.31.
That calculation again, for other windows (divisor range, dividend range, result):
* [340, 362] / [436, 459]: 1.35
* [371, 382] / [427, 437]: 1.70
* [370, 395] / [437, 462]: 1.39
